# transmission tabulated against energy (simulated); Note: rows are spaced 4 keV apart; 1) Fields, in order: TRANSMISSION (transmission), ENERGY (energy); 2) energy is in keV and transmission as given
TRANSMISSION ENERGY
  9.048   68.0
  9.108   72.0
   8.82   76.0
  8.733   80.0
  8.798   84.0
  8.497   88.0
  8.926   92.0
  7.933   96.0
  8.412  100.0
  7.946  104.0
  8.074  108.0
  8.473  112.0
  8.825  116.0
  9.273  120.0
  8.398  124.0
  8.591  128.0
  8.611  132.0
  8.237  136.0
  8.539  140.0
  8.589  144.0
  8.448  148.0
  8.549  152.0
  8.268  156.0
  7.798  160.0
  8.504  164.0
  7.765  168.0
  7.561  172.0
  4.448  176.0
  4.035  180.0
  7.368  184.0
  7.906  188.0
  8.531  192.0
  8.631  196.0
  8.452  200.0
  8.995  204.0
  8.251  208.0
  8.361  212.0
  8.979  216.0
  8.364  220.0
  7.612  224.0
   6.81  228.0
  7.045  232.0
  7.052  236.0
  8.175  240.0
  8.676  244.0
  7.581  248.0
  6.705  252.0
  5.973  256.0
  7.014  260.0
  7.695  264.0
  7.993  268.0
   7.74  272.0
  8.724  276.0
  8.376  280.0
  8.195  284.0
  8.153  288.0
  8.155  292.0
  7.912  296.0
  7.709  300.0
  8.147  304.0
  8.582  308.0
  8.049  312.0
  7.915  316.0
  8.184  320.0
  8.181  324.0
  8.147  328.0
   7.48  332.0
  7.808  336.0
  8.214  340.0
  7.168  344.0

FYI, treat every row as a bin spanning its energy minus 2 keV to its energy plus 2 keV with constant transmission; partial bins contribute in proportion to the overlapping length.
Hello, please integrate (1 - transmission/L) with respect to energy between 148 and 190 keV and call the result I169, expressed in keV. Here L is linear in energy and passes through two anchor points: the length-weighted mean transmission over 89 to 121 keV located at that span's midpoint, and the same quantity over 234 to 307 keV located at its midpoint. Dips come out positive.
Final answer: 4.7 keV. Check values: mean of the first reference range 8.46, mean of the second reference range 7.79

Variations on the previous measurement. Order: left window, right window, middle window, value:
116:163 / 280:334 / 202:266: 4.3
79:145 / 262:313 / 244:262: 2.6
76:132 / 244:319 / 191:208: -0.9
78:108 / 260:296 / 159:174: 0.7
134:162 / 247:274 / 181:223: -2.5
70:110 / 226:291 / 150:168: -0.1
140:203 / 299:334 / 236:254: 0.4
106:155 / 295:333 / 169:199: 5.0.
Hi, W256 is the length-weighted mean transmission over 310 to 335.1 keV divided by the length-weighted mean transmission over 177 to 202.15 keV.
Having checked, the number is 1.1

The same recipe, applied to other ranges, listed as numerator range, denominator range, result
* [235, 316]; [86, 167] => 0.93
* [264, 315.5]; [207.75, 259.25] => 1.07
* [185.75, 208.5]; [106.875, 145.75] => 0.99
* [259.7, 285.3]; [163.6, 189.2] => 1.20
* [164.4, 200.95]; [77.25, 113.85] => 0.86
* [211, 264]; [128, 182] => 0.98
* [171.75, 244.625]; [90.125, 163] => 0.90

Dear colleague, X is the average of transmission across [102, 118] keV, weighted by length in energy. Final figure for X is 8.33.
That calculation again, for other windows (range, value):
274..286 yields 8.43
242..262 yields 7.19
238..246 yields 8.43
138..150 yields 8.53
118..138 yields 8.62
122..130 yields 8.49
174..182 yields 4.24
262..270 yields 7.84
